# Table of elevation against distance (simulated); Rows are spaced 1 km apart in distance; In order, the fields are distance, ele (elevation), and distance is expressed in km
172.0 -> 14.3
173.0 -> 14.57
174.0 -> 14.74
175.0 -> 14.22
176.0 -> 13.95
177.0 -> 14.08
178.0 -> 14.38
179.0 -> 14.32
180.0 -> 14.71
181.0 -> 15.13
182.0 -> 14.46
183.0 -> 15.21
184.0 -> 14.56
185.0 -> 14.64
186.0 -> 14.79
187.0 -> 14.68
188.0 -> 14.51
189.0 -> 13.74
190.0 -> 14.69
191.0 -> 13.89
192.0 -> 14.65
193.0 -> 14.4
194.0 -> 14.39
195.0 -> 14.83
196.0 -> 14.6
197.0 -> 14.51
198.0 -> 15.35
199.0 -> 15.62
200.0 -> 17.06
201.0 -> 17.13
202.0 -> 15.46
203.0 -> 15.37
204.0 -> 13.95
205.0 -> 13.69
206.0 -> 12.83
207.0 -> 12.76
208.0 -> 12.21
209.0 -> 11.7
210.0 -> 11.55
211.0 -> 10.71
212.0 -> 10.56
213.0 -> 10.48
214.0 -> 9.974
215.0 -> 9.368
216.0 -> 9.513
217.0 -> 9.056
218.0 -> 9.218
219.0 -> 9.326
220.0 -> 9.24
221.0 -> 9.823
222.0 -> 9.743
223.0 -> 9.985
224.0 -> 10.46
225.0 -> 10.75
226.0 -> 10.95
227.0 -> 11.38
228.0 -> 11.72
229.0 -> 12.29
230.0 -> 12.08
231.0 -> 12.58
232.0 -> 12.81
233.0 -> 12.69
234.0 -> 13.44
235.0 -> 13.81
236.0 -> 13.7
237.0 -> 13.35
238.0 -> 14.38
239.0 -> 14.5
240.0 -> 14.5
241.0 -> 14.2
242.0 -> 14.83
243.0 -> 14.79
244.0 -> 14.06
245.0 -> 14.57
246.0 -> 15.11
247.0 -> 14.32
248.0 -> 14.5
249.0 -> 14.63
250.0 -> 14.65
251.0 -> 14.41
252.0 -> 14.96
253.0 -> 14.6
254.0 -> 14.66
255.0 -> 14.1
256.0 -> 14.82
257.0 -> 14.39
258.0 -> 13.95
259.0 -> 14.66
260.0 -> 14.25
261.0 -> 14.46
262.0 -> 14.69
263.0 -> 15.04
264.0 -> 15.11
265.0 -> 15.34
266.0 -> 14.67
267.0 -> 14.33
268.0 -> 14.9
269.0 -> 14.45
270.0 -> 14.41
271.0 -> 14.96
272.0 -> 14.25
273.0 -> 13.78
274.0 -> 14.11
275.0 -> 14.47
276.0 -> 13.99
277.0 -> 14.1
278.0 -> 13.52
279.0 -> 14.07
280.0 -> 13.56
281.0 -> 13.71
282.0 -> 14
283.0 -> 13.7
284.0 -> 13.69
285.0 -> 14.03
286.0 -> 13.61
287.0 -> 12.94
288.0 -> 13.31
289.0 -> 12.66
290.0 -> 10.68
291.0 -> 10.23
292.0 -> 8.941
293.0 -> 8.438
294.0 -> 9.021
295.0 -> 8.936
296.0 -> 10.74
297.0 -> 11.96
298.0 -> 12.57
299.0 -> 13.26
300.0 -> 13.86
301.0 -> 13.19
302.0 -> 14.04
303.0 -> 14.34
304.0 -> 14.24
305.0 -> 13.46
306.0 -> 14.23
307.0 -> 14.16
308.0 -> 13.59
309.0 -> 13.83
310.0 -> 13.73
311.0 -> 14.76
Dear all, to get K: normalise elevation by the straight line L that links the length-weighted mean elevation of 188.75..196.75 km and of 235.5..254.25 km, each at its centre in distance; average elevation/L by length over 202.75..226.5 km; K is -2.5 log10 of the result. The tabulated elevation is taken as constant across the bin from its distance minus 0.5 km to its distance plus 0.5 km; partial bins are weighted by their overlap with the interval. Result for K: 0.30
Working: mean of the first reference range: 14.4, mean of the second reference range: 14.5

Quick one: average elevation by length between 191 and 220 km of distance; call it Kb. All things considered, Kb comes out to 12.8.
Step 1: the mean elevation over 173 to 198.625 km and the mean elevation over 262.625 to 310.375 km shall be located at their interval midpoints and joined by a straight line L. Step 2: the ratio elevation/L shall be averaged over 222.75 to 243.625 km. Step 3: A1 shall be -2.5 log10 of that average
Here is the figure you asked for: 0.09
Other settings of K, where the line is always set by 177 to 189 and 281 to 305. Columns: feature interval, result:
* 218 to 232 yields 0.26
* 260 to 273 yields -0.14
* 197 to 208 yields -0.04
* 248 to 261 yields -0.11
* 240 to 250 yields -0.10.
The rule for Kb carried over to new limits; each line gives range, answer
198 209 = 14.5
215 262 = 12.9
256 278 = 14.5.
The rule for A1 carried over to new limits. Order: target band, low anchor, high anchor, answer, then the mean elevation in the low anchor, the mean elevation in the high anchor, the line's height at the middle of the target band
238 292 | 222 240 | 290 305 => -0.17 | 12.4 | 11.7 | 12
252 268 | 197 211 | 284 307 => -0.13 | 14.1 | 12.3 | 13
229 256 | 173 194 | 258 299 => -0.03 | 14.5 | 13.3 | 13.7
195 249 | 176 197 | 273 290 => 0.12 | 14.5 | 13.6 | 14.2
